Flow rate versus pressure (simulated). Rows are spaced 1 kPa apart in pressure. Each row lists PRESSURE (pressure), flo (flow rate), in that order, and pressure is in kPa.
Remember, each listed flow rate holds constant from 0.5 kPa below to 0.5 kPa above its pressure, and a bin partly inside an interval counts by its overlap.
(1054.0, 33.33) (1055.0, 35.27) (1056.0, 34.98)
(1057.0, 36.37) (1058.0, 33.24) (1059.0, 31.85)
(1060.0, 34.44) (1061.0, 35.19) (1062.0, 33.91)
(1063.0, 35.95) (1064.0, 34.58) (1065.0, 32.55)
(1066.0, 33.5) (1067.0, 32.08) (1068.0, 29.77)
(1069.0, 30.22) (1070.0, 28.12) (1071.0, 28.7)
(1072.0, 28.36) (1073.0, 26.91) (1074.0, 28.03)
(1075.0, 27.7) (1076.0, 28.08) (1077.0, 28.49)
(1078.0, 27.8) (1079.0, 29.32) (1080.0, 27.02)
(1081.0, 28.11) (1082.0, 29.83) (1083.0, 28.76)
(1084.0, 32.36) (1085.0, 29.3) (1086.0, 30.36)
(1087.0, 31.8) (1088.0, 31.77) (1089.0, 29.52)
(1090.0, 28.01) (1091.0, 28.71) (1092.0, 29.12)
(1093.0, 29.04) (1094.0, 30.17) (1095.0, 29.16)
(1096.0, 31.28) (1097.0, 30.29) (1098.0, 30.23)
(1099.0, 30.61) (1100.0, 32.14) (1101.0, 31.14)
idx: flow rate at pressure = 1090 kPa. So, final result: 28.01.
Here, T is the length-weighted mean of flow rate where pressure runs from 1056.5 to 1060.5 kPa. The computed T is 34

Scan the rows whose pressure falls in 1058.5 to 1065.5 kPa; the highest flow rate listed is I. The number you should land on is 35.95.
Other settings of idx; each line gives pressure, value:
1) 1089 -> 29.52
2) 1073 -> 26.91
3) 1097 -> 30.29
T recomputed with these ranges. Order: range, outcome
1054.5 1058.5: 35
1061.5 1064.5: 34.8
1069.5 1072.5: 28.4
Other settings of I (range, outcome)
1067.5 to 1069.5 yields 30.22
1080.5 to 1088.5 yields 32.36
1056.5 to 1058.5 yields 36.37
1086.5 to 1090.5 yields 31.8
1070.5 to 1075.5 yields 28.7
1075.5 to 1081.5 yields 29.32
